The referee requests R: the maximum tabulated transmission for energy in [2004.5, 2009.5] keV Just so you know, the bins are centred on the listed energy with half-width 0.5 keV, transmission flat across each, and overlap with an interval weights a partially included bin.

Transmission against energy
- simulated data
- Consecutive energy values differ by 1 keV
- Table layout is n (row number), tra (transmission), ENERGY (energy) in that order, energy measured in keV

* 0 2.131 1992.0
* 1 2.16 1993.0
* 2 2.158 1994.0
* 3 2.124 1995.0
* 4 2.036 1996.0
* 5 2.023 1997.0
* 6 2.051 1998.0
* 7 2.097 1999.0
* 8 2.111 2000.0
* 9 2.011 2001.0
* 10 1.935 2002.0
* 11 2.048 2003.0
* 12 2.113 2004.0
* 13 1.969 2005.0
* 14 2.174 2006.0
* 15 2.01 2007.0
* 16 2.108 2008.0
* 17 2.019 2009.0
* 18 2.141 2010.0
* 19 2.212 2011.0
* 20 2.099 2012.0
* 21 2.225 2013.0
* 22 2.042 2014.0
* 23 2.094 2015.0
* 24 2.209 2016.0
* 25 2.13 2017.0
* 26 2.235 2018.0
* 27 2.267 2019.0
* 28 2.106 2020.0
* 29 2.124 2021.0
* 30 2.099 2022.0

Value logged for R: 2.174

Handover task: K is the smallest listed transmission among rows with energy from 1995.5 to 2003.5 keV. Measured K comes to 1.935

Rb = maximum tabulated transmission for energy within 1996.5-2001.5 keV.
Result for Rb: 2.111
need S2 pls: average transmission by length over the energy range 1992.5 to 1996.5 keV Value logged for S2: 2.12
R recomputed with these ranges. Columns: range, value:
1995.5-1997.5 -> 2.036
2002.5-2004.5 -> 2.113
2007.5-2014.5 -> 2.225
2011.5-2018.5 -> 2.235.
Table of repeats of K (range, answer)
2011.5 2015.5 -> 2.042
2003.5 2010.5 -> 1.969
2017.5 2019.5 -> 2.235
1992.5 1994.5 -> 2.158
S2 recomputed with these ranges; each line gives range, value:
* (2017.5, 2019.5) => 2.25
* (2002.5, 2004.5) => 2.08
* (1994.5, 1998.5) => 2.06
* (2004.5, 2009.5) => 2.06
